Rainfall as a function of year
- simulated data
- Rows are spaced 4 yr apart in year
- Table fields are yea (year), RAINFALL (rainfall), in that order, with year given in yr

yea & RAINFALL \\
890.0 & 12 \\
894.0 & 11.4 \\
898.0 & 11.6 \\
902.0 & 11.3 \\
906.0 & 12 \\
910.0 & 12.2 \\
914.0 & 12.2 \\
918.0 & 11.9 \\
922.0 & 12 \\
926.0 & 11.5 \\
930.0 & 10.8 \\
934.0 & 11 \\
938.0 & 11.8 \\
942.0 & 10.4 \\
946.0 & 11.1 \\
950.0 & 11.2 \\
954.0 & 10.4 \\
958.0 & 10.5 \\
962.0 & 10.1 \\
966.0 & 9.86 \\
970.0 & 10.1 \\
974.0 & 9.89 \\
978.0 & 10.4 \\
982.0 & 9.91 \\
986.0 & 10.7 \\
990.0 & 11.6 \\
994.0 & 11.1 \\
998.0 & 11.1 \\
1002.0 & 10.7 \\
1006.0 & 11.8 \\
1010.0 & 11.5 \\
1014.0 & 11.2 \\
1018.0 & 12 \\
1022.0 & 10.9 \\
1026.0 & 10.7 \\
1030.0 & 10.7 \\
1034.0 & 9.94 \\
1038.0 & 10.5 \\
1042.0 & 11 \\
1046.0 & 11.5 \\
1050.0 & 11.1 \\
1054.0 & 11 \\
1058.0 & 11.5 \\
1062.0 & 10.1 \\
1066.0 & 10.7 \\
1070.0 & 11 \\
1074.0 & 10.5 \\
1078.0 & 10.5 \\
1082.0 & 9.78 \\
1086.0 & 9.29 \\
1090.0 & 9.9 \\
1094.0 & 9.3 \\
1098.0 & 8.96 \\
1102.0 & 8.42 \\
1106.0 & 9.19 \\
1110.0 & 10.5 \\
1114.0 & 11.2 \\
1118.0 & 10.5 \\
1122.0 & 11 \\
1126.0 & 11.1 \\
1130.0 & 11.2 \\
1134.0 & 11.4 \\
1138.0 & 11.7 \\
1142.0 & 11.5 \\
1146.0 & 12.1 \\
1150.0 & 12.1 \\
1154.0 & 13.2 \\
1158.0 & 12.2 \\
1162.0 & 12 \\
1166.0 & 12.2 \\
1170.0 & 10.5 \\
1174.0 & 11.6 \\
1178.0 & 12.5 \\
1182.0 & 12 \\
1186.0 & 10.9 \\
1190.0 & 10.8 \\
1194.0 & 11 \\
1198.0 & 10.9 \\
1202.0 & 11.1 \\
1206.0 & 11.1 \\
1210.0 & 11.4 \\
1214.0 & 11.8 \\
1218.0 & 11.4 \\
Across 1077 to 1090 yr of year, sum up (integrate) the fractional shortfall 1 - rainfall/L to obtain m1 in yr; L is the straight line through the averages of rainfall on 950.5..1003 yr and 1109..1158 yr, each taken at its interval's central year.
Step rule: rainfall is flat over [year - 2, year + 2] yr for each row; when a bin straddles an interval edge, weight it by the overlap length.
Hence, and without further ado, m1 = 1.60 yr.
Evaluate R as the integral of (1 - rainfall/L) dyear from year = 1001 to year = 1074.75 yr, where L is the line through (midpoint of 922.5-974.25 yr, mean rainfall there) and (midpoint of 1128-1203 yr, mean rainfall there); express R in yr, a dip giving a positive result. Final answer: 0.8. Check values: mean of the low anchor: 10.7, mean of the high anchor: 11.6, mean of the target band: 11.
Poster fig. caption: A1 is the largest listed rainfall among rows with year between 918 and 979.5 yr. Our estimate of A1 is 12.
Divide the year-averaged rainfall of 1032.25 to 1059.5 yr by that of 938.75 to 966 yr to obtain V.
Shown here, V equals 1.03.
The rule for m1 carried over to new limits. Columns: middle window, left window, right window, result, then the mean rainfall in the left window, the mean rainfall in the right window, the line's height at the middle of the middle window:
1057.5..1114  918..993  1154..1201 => 6.3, 10.8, 11.6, 11.2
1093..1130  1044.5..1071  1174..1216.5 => 3.4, 11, 11.4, 11.1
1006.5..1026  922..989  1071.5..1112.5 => -2.2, 10.7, 9.67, 10.2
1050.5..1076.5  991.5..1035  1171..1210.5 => 0.8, 11.1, 11.3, 11.2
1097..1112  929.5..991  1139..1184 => 3.0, 10.6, 12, 11.6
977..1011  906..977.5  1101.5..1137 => -0.3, 11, 10.6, 10.9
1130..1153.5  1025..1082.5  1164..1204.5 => -1.4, 10.7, 11.3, 11.1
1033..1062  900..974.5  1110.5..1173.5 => 1.1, 11.1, 11.6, 11.3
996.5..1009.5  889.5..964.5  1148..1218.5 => 0.2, 11.3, 11.6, 11.4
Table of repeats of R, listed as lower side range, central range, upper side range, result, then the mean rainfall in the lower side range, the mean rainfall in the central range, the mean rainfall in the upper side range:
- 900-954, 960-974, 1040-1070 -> 1.6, 11.5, 10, 11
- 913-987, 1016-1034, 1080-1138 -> -0.7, 10.8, 10.9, 10.2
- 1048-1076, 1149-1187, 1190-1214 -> -3.0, 10.8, 11.9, 11.1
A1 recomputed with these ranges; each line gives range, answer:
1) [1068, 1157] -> 13.2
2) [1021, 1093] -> 11.5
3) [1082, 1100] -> 9.9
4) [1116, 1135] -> 11.4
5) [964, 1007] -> 11.8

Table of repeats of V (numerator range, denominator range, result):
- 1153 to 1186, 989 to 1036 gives 1.07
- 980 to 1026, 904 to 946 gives 0.96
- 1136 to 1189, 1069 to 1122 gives 1.19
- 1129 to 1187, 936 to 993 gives 1.12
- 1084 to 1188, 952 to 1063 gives 1.02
